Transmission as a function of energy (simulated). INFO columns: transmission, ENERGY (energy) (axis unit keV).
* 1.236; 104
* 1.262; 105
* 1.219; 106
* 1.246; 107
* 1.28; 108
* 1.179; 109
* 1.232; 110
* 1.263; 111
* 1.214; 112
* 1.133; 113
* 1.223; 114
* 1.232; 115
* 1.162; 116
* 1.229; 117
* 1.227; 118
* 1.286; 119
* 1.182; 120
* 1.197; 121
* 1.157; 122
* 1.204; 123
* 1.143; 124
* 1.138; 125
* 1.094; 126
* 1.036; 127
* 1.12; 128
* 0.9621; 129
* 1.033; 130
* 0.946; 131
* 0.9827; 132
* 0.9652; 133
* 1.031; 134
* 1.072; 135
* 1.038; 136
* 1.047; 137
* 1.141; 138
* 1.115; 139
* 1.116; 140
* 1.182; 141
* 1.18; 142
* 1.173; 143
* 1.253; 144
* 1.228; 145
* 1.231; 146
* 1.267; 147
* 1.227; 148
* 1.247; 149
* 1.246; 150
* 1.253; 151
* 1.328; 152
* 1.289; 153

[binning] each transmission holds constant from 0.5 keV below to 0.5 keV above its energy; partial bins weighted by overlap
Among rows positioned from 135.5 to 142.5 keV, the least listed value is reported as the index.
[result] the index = 1.038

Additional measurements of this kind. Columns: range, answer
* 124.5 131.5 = 0.946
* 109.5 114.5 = 1.133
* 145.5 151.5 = 1.227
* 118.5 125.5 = 1.138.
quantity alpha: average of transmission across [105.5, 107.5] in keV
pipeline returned 1.23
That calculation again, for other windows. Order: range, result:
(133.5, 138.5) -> 1.07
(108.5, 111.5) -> 1.22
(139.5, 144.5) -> 1.18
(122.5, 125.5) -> 1.16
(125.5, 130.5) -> 1.05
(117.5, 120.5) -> 1.23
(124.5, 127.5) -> 1.09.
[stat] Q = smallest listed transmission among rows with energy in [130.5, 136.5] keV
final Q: 0.946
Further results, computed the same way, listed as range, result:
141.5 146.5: 1.173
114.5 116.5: 1.162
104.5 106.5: 1.219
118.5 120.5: 1.182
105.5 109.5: 1.179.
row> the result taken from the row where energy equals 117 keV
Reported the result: 1.229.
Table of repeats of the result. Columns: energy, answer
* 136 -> 1.038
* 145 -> 1.228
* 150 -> 1.246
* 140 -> 1.116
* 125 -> 1.138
